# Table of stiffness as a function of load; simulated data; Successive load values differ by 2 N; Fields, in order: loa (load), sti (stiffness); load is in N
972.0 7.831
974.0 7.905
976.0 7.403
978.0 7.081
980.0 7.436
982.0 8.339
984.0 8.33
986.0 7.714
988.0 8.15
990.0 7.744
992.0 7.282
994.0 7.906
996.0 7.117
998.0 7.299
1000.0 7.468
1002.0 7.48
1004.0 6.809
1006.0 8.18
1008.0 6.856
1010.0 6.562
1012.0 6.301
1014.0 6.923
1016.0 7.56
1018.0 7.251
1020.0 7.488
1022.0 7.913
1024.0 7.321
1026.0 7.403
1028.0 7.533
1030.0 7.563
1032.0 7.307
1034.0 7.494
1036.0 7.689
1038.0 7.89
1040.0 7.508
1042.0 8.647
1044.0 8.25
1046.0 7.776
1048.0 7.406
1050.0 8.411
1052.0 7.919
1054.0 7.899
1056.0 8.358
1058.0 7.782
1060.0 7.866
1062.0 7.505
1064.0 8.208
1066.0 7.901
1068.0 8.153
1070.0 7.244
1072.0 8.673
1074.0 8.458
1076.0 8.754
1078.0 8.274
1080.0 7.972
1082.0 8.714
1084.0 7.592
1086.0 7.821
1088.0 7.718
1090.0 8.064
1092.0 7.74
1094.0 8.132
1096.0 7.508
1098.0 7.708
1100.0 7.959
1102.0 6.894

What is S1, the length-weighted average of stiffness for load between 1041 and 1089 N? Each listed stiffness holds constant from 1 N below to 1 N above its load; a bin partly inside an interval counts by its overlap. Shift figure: 8.05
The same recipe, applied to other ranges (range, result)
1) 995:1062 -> 7.55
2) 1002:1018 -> 7.07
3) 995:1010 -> 7.27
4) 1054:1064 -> 7.91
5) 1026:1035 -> 7.47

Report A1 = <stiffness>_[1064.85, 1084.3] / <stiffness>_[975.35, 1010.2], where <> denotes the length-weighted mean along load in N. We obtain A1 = 1.1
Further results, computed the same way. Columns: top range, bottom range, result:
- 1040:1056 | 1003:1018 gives 1.14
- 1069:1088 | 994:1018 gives 1.13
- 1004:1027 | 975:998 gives 0.94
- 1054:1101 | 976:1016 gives 1.08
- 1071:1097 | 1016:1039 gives 1.08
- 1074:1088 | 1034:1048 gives 1.04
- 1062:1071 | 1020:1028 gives 1.04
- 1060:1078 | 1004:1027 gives 1.12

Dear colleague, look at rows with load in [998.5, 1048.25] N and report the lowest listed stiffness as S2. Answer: 6.301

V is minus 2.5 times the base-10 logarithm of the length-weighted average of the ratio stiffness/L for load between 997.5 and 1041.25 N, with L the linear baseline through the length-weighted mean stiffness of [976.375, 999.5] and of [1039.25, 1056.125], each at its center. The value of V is 0.07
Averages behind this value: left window 7.66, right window 8.01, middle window 7.36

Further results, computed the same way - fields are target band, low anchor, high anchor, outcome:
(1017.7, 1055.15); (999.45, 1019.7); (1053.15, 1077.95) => -0.02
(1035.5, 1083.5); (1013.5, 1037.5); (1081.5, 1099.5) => -0.05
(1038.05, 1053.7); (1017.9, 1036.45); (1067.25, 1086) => -0.03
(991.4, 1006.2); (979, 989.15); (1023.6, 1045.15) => 0.07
